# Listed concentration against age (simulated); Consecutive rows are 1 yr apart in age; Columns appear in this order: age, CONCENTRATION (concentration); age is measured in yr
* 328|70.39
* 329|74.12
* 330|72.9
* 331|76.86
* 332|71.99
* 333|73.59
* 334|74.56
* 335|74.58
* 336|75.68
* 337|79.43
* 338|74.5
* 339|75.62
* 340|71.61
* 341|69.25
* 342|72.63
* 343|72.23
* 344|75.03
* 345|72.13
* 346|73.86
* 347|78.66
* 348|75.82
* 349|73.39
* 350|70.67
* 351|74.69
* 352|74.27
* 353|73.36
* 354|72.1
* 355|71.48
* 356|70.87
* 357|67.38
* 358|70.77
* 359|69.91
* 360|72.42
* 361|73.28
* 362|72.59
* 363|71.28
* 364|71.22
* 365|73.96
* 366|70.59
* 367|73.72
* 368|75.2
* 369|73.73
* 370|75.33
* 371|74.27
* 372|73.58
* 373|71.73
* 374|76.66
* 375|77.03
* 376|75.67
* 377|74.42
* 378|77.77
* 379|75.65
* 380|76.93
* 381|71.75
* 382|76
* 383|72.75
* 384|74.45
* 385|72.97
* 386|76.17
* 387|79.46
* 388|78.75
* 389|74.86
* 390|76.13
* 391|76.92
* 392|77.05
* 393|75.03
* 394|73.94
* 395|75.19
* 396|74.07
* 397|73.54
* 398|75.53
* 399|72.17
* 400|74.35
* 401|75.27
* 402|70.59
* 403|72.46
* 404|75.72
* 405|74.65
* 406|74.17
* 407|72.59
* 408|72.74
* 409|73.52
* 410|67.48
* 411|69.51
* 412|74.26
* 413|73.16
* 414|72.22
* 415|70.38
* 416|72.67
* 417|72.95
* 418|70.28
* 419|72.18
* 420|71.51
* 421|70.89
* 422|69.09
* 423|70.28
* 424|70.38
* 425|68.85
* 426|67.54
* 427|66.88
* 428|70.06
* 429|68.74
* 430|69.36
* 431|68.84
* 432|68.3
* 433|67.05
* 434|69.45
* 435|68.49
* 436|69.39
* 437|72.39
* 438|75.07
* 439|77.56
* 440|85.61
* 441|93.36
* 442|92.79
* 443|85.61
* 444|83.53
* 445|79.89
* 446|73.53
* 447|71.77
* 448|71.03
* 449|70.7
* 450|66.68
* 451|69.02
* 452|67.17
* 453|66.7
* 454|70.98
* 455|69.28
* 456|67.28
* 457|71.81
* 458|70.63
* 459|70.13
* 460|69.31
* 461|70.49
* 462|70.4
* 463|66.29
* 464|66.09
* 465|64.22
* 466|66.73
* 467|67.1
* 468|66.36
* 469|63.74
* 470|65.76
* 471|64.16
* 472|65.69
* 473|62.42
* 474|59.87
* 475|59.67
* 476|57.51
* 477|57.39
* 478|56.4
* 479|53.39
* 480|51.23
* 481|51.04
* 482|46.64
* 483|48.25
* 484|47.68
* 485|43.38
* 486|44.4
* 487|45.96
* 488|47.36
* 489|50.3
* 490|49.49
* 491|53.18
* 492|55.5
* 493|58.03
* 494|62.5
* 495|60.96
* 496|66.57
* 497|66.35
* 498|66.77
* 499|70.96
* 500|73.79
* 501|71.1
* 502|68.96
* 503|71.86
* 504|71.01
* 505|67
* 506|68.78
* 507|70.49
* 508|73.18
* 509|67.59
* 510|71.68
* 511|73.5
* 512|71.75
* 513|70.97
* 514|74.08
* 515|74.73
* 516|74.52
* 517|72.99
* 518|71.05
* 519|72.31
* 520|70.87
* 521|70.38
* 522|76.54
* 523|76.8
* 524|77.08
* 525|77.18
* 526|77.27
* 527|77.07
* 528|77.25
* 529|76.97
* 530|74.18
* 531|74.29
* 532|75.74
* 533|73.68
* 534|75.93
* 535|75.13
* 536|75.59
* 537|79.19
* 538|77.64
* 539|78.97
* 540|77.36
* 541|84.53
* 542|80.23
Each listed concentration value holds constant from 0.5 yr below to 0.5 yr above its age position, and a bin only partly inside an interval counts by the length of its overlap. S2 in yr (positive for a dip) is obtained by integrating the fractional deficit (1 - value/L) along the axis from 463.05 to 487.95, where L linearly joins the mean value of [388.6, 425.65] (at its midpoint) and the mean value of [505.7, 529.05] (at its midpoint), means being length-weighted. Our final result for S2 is 5.4 yr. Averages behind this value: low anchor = 72.9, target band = 57.3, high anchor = 73.5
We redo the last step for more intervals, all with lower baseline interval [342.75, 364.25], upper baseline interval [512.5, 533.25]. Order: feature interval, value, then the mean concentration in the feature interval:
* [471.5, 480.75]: 2.0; 58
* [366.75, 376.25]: -0.2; 74.7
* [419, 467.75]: 1.4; 71.6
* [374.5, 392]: -0.7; 75.8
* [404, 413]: 0.1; 72.6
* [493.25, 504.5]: 1.0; 68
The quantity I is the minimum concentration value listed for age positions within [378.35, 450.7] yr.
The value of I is 66.68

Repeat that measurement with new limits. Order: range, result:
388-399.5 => 72.17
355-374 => 67.38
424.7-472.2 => 63.74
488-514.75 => 47.36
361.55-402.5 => 70.59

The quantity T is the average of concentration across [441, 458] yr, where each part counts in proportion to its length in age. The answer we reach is 74.1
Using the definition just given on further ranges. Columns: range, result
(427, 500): 65.4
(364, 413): 74.3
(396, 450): 73.2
